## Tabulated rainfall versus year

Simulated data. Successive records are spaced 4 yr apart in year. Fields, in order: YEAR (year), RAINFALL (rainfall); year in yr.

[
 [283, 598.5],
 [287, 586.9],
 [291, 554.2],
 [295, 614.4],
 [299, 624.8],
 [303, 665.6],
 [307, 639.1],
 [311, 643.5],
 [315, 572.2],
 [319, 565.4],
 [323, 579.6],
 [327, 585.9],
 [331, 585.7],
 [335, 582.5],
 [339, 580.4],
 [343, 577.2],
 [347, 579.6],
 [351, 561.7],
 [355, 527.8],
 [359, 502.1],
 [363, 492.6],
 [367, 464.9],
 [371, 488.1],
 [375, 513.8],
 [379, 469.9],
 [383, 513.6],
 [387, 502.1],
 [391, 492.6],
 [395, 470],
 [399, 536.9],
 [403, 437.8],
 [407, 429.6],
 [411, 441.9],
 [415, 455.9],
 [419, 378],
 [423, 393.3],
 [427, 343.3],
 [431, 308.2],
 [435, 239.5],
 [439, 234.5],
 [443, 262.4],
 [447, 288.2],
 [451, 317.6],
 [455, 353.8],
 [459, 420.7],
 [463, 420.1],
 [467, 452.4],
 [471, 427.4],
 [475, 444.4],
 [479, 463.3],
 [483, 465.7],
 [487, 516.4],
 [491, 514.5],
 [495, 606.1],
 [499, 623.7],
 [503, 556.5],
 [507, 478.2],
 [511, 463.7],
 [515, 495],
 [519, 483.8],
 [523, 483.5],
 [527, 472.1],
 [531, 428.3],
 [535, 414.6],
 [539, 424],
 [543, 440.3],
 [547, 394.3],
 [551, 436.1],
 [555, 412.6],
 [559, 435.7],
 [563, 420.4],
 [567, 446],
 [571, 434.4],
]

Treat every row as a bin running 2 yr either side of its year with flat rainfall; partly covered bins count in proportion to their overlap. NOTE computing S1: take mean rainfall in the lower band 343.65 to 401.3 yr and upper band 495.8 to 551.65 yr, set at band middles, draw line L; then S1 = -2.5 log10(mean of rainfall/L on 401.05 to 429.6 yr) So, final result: 0.22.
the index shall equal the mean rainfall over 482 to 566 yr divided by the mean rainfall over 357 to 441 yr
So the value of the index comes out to 1.09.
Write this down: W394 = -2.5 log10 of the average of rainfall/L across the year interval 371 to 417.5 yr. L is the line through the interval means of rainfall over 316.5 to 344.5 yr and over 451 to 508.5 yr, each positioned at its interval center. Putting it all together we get 0.12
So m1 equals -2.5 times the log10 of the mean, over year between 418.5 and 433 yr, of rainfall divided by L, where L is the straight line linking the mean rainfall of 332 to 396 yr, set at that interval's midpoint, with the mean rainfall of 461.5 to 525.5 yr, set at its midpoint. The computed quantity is 0.40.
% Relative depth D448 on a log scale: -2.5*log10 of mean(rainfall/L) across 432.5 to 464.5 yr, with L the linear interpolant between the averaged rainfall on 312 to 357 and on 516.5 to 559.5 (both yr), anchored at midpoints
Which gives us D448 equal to 0.49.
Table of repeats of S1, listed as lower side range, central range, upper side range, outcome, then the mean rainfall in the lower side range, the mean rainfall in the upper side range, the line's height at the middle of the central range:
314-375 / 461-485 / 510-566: 0.08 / 548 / 443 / 478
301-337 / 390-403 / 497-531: 0.15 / 602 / 502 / 563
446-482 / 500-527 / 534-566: -0.20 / 404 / 423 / 415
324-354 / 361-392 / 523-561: 0.12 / 577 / 432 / 550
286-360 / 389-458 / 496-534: 0.40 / 587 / 499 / 541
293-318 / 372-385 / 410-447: -0.11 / 624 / 334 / 452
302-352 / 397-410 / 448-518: 0.14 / 593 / 469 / 532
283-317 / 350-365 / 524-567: 0.10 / 612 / 430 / 569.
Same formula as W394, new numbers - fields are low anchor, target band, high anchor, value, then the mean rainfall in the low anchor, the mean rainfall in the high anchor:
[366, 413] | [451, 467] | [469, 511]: 0.255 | 480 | 507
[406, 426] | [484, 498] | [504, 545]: -0.217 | 415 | 461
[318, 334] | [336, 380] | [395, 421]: 0.007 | 580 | 448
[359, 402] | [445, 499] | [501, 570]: 0.056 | 493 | 452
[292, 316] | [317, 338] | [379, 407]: 0.016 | 626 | 486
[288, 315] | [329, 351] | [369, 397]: -0.039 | 618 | 493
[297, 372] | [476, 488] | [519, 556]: -0.005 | 570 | 437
